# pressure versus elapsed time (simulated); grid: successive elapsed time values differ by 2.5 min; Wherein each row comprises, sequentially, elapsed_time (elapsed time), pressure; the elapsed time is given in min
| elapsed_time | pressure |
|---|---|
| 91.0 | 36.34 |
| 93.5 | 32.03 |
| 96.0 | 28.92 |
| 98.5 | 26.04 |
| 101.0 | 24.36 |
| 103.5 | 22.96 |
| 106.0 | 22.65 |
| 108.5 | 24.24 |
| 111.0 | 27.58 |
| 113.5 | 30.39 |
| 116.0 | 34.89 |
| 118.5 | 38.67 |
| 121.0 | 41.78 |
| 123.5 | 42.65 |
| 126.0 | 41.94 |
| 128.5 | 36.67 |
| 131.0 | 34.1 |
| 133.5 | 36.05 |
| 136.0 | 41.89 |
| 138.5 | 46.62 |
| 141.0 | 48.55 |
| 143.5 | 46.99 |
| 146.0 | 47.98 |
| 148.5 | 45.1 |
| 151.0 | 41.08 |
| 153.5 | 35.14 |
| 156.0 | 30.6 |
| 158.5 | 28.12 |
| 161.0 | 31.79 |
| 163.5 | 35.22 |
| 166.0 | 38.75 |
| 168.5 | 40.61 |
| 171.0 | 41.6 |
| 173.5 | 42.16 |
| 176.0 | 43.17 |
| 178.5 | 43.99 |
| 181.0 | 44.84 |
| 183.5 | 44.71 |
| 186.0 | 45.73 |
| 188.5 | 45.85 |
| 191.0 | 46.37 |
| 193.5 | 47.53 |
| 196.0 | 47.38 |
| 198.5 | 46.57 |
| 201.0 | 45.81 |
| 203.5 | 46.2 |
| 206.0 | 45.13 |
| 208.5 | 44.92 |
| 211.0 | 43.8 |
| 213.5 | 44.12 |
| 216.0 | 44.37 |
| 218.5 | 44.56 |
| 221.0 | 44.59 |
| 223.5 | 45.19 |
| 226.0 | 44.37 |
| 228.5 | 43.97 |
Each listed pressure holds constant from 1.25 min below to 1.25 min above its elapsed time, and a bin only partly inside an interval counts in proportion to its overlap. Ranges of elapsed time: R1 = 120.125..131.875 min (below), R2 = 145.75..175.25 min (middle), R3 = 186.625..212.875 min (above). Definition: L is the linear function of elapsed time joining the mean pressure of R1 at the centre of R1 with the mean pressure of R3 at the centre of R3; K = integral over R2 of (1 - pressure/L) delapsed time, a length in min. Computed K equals 3.2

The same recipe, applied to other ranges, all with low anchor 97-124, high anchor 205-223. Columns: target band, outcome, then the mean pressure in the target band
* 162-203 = -3.6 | 43.7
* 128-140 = -2.1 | 39.4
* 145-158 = -1.2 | 39.1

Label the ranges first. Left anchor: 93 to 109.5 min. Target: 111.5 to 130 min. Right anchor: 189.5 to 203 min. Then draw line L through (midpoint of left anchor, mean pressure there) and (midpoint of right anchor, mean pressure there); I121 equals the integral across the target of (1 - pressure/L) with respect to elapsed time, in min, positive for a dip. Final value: -4.7 min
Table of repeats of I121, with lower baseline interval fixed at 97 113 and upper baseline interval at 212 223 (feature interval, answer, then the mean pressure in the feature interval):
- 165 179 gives -1.9 min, 41.6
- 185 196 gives -1.9 min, 46.5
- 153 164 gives 0.8 min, 31.8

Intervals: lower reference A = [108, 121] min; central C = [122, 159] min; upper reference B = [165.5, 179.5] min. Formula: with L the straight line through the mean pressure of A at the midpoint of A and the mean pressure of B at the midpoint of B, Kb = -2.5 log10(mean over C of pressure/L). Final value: -0.11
